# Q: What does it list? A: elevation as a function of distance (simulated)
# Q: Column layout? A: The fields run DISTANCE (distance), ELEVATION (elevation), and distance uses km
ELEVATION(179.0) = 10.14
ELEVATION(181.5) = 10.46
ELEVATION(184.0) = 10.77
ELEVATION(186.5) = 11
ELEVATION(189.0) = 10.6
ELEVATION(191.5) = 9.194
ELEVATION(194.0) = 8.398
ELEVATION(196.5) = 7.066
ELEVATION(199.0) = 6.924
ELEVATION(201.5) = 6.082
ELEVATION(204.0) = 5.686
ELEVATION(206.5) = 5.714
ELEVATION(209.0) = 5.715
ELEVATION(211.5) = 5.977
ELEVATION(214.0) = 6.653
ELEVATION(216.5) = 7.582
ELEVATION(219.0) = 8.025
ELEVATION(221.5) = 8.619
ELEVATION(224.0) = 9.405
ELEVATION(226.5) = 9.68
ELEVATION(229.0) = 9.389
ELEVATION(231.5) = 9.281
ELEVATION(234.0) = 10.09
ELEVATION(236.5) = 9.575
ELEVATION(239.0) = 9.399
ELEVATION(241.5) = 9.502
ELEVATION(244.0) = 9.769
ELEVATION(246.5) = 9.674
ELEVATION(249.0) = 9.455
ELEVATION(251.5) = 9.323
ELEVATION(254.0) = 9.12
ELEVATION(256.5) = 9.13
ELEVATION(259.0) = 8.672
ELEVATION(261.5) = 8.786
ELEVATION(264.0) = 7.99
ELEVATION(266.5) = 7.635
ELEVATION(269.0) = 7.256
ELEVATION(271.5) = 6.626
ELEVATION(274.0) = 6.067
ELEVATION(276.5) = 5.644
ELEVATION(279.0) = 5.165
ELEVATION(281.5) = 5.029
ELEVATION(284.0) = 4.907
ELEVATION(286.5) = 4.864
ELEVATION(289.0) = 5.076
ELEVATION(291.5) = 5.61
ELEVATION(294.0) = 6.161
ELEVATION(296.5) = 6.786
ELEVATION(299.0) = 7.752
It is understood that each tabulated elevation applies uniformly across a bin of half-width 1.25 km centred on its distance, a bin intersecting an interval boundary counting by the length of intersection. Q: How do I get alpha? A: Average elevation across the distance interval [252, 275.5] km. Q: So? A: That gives 7.94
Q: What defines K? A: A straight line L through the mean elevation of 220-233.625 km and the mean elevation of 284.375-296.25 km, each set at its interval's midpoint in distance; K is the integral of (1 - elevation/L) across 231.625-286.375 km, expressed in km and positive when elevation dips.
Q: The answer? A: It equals -3.9 km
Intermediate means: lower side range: 9.3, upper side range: 5.5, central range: 8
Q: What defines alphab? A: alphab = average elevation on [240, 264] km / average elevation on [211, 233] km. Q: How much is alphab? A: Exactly 1.10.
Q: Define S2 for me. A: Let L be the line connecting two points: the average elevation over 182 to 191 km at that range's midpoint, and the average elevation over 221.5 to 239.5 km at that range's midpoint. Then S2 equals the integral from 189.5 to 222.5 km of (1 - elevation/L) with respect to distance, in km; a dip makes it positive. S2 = 9.8 km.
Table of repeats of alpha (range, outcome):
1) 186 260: 8.46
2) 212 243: 8.87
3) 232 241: 9.64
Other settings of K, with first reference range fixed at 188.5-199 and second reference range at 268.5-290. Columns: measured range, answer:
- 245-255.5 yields -4.55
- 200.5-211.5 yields 3.05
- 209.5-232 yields -1.98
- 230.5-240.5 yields -3.60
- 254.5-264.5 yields -3.98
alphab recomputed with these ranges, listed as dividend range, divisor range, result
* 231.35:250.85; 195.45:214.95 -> 1.55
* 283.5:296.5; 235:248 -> 0.57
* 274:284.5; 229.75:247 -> 0.55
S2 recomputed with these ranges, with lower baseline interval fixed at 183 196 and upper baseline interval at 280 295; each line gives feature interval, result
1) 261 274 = -2.6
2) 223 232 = -1.6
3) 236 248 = -3.6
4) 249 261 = -4.1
